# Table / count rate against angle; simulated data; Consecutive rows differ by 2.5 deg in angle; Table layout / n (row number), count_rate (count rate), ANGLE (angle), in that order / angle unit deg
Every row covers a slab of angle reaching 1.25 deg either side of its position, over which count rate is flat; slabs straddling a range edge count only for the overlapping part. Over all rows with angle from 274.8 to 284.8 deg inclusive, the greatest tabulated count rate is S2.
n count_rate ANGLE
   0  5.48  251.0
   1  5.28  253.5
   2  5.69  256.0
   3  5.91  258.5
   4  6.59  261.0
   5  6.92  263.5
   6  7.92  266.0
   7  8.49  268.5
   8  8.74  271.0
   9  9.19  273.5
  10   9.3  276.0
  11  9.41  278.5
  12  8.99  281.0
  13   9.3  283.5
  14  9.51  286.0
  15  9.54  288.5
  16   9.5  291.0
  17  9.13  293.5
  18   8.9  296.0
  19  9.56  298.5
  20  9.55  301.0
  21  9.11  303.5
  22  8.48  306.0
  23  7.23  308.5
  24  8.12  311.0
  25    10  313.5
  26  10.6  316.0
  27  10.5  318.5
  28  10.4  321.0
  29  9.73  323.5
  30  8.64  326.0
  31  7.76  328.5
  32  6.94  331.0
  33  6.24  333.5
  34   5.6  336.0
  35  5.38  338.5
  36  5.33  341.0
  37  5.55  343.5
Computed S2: 9.41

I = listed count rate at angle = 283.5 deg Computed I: 9.3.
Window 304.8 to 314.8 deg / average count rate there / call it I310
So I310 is 8.47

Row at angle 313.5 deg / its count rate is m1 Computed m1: 10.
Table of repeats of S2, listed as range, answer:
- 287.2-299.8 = 9.56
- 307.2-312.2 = 8.12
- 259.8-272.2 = 8.74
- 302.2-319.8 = 10.6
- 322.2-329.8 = 9.73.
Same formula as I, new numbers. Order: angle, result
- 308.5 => 7.23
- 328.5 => 7.76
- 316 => 10.6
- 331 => 6.94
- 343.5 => 5.55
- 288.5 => 9.54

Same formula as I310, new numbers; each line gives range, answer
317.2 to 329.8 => 9.4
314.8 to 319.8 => 10.5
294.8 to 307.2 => 9.12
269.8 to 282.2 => 9.13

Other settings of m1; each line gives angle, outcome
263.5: 6.92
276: 9.3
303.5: 9.11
